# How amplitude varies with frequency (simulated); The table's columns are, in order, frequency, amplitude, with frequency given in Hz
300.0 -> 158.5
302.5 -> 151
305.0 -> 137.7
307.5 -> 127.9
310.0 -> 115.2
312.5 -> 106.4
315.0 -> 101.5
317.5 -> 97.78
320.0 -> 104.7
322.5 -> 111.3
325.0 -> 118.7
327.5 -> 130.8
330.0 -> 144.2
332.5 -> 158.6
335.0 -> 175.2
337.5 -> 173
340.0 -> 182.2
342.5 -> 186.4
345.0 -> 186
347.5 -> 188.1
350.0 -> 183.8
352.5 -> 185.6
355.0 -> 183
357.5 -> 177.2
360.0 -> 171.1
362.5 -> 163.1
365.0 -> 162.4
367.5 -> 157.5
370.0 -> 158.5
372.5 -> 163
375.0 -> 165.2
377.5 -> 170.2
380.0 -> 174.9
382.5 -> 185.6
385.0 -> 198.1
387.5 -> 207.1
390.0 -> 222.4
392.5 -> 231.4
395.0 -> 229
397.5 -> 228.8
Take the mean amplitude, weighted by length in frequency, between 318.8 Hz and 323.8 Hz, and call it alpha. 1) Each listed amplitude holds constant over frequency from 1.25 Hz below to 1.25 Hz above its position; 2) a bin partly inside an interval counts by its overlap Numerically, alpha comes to 108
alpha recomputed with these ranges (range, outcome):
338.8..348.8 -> 186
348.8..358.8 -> 182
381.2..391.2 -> 203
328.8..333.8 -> 152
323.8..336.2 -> 145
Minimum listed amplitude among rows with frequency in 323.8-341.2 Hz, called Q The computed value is 118.7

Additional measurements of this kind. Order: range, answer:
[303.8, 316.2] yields 101.5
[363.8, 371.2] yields 157.5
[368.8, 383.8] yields 158.5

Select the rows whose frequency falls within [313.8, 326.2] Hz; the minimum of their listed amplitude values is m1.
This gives 97.78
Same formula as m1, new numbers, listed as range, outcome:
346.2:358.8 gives 177.2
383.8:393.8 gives 198.1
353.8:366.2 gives 162.4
